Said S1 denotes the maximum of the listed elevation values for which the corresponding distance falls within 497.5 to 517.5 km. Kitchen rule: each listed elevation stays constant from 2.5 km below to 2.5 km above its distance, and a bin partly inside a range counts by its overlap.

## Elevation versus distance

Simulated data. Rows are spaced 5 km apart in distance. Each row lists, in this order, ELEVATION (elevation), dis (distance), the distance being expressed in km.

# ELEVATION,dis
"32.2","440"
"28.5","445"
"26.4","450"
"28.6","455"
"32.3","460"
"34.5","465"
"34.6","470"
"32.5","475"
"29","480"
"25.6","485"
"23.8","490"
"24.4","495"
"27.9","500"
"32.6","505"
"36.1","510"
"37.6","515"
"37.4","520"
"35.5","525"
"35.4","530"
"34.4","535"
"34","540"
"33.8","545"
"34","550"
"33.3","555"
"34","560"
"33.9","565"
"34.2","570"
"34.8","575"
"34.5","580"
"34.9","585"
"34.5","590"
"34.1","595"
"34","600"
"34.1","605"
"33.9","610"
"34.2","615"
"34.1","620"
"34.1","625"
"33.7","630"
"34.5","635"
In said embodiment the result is 37.6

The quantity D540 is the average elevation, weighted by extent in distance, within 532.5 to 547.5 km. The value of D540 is 34.1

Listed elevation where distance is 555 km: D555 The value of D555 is 33.3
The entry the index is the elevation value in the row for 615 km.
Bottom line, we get 34.2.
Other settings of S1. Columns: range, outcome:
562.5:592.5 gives 34.9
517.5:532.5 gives 37.4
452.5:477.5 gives 34.6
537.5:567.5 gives 34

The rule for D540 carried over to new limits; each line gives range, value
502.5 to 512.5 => 34.4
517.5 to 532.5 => 36.1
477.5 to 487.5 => 27.3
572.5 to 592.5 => 34.7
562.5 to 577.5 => 34.3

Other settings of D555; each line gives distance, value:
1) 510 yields 36.1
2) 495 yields 24.4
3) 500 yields 27.9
